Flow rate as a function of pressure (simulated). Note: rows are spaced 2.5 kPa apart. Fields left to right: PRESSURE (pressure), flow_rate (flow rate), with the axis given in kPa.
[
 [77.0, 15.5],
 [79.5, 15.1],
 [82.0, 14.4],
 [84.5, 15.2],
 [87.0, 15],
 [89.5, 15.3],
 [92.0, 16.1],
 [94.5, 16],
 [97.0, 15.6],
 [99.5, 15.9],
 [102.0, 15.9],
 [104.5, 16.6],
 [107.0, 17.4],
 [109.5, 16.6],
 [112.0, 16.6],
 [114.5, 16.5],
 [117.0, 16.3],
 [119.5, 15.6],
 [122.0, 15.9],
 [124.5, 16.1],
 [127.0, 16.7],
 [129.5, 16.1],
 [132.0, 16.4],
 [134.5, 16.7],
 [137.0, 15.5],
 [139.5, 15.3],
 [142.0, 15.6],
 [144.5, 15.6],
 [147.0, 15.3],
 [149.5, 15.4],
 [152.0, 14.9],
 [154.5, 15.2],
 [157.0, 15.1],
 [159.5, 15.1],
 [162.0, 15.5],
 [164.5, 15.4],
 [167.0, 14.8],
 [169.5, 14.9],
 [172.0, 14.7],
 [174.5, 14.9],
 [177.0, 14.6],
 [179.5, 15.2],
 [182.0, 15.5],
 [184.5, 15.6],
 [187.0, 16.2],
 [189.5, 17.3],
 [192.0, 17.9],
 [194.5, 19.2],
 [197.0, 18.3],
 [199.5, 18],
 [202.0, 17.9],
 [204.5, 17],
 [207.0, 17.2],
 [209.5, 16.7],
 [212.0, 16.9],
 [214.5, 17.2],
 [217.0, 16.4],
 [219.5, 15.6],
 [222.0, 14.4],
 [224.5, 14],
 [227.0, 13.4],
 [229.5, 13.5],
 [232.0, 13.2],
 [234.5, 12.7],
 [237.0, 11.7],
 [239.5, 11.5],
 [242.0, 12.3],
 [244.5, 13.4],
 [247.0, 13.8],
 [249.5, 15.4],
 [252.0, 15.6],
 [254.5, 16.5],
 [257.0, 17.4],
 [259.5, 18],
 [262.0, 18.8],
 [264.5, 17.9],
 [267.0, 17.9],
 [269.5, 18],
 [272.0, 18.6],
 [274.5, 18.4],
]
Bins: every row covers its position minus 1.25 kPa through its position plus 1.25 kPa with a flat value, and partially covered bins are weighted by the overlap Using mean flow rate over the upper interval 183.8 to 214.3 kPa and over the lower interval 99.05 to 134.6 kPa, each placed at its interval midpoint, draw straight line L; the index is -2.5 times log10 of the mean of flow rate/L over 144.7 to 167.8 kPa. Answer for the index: 0.110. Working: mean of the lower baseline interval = 16.4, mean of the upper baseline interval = 17.4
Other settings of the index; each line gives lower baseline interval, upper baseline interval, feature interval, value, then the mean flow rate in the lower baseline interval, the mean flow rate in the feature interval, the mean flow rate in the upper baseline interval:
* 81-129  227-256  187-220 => -0.21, 16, 17.3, 13.6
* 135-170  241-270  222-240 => 0.22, 15.3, 13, 16.2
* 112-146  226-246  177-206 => -0.20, 16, 17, 12.7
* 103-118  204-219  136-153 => 0.09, 16.7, 15.4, 16.8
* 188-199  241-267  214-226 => 0.12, 18.1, 15.4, 16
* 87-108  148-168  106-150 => -0.03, 16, 16.1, 15.2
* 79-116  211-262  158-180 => 0.02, 15.9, 15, 14.7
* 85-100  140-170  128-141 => -0.04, 15.6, 16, 15.2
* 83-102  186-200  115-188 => 0.09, 15.6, 15.5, 17.8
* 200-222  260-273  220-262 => 0.22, 16.8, 14.3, 18.2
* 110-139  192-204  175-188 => 0.16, 16.2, 15.4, 18.2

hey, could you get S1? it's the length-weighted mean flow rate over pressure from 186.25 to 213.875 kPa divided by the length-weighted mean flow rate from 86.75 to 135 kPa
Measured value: 1.08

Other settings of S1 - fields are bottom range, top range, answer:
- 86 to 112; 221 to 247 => 0.81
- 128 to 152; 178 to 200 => 1.08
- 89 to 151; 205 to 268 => 0.95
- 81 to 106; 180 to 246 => 0.99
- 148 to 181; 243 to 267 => 1.09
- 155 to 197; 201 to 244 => 0.93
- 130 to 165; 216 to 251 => 0.88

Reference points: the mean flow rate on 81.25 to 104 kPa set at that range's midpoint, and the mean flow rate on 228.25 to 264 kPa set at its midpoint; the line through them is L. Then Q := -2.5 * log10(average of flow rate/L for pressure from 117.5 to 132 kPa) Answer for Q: -0.05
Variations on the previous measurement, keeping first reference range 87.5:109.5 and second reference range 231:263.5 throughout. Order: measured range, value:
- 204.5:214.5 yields -0.13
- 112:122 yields -0.02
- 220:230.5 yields 0.07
